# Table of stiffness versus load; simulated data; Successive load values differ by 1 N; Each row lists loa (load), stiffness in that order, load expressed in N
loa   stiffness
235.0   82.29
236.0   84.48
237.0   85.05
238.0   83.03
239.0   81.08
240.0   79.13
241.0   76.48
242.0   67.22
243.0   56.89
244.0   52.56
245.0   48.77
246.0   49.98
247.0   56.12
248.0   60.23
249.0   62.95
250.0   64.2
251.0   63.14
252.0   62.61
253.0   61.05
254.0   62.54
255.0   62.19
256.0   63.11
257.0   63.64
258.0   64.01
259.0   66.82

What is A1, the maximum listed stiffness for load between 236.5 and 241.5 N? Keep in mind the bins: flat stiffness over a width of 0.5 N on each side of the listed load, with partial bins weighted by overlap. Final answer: 85.05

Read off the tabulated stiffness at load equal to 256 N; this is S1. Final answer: 63.11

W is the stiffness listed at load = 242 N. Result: 67.22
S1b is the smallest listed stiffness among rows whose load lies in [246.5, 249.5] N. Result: 56.12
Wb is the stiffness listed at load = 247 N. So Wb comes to 56.12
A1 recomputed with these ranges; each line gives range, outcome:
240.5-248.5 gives 76.48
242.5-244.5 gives 56.89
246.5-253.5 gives 64.2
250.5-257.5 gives 63.64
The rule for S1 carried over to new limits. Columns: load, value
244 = 52.56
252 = 62.61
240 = 79.13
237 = 85.05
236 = 84.48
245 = 48.77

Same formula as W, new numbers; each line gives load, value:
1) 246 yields 49.98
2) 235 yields 82.29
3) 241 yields 76.48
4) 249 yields 62.95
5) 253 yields 61.05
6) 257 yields 63.64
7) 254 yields 62.54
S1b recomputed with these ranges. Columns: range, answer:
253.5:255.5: 62.19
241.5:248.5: 48.77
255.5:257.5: 63.11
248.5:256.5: 61.05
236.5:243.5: 56.89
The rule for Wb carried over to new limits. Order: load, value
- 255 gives 62.19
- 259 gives 66.82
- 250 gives 64.2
